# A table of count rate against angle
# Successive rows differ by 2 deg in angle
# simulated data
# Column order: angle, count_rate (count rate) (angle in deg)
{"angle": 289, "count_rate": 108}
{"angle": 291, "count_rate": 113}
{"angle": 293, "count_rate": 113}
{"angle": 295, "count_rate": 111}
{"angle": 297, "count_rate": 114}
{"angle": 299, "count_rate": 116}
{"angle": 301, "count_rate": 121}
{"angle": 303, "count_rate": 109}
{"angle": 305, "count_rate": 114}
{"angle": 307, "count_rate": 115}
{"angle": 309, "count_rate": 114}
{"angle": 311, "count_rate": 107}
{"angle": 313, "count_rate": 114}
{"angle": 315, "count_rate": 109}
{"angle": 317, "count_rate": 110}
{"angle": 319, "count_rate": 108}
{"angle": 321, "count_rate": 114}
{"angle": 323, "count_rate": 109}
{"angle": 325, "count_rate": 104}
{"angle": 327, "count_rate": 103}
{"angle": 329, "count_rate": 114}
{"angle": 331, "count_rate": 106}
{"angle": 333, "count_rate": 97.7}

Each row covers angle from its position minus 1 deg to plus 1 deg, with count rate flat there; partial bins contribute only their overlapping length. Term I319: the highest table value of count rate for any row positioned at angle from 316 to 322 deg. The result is 114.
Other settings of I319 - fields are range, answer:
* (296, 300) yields 116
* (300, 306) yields 121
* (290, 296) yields 113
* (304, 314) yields 115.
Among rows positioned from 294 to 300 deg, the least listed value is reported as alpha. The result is 111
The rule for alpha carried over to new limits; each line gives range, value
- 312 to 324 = 108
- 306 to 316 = 107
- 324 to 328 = 103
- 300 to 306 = 109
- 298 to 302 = 116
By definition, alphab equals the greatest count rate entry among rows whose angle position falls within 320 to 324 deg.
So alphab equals 114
